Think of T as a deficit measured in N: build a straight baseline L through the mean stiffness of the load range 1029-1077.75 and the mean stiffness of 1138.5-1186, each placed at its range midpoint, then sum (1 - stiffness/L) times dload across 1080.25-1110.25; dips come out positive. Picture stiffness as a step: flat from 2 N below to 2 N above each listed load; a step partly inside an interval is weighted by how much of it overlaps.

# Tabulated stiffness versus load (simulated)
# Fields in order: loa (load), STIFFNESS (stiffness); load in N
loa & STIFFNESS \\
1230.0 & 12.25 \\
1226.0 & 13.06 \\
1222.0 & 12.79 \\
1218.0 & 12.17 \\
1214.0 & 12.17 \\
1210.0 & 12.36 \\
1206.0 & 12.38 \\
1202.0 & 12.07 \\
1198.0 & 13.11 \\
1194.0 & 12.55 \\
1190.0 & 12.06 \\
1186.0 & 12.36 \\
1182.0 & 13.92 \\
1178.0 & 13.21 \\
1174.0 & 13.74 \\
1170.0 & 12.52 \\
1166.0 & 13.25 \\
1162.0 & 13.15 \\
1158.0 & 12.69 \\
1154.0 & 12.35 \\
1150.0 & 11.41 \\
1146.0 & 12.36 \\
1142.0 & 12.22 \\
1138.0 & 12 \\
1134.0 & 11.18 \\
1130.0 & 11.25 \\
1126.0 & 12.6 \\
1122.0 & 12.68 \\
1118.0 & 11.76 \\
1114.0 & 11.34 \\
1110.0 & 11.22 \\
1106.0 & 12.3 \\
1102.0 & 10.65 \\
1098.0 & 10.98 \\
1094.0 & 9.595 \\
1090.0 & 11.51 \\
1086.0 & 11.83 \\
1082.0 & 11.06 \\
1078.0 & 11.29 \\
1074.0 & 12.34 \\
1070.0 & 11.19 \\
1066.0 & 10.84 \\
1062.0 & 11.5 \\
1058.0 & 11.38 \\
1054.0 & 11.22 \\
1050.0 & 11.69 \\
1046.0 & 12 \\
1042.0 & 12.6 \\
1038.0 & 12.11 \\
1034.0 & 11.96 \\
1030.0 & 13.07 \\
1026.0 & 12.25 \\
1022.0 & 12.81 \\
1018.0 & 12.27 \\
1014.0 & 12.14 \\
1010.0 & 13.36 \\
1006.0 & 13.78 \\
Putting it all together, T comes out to 2.5 N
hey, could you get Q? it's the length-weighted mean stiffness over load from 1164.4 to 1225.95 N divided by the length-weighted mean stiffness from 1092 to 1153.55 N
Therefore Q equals 1.1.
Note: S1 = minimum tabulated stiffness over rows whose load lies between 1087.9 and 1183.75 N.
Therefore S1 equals 9.595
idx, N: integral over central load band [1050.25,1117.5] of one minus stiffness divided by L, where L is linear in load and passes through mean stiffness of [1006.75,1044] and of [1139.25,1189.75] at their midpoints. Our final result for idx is 7.13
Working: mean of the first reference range 12.6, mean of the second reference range 12.7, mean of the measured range 11.3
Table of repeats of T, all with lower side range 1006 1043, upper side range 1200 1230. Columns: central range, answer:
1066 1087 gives 1.79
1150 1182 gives -1.26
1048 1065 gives 1.54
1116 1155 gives 1.60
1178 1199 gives -0.65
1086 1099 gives 1.73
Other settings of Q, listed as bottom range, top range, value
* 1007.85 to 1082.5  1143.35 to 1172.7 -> 1.05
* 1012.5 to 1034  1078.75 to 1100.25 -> 0.88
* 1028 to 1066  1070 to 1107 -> 0.95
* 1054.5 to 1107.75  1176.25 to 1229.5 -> 1.12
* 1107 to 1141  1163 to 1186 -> 1.12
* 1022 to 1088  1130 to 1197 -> 1.06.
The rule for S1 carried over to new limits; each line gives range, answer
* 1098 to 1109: 10.65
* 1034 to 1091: 10.84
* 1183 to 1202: 12.06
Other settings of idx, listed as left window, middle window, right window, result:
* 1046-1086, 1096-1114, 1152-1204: 1.0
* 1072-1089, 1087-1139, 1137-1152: 1.5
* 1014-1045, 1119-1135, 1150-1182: 1.0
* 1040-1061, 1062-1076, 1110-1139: 0.4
